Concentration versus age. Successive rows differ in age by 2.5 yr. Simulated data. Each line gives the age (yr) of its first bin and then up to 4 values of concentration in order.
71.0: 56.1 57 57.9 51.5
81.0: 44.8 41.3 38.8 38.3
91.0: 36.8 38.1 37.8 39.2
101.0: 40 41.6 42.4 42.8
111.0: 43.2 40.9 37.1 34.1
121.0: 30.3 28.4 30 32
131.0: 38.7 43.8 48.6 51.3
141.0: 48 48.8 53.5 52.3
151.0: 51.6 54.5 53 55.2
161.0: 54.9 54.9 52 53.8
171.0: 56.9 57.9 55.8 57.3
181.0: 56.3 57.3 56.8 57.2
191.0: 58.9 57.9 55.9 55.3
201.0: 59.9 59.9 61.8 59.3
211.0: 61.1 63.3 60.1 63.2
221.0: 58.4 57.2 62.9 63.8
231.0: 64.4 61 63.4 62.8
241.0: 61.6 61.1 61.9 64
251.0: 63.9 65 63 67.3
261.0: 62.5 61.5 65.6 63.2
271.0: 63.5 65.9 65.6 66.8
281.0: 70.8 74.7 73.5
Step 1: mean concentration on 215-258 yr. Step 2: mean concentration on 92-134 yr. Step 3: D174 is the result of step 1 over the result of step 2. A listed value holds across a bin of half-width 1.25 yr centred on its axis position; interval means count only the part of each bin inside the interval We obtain 1.7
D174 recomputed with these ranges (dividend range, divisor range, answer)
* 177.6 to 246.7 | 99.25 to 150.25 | 1.45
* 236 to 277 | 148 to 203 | 1.14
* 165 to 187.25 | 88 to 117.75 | 1.41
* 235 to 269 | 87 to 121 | 1.62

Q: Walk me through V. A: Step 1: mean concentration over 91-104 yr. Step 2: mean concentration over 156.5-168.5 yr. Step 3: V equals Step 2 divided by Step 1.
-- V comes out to 1.39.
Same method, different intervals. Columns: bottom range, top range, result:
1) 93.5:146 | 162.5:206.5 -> 1.41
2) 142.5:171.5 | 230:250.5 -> 1.17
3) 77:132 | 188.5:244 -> 1.57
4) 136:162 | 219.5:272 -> 1.20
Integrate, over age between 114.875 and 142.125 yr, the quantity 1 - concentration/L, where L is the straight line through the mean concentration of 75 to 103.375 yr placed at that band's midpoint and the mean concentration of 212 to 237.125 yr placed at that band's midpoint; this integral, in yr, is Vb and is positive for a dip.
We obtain 5.4 yr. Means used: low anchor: 42.1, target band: 38.4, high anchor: 61.8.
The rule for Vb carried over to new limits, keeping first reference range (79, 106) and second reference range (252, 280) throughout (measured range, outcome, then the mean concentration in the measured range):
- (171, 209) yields -2.8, 57.8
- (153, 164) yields -1.1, 54.5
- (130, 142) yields 0.0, 46.2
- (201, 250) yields -2.3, 61.6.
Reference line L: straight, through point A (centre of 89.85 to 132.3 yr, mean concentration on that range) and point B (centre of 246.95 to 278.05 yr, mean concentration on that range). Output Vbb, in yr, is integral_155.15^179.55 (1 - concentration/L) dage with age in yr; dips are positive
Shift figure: -4.1 yr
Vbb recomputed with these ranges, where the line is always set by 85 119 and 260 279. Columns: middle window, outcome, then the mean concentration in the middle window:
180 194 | -1.44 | 57.4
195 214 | -1.67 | 59.5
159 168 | -1.01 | 54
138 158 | -2.36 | 51.8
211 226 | -1.06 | 60.7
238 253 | -0.48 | 62.7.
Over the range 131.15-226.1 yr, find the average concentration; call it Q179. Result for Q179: 55.7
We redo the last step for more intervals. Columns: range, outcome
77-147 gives 40.8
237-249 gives 62.2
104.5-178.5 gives 46.6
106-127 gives 36.3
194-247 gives 60.8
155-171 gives 54.2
